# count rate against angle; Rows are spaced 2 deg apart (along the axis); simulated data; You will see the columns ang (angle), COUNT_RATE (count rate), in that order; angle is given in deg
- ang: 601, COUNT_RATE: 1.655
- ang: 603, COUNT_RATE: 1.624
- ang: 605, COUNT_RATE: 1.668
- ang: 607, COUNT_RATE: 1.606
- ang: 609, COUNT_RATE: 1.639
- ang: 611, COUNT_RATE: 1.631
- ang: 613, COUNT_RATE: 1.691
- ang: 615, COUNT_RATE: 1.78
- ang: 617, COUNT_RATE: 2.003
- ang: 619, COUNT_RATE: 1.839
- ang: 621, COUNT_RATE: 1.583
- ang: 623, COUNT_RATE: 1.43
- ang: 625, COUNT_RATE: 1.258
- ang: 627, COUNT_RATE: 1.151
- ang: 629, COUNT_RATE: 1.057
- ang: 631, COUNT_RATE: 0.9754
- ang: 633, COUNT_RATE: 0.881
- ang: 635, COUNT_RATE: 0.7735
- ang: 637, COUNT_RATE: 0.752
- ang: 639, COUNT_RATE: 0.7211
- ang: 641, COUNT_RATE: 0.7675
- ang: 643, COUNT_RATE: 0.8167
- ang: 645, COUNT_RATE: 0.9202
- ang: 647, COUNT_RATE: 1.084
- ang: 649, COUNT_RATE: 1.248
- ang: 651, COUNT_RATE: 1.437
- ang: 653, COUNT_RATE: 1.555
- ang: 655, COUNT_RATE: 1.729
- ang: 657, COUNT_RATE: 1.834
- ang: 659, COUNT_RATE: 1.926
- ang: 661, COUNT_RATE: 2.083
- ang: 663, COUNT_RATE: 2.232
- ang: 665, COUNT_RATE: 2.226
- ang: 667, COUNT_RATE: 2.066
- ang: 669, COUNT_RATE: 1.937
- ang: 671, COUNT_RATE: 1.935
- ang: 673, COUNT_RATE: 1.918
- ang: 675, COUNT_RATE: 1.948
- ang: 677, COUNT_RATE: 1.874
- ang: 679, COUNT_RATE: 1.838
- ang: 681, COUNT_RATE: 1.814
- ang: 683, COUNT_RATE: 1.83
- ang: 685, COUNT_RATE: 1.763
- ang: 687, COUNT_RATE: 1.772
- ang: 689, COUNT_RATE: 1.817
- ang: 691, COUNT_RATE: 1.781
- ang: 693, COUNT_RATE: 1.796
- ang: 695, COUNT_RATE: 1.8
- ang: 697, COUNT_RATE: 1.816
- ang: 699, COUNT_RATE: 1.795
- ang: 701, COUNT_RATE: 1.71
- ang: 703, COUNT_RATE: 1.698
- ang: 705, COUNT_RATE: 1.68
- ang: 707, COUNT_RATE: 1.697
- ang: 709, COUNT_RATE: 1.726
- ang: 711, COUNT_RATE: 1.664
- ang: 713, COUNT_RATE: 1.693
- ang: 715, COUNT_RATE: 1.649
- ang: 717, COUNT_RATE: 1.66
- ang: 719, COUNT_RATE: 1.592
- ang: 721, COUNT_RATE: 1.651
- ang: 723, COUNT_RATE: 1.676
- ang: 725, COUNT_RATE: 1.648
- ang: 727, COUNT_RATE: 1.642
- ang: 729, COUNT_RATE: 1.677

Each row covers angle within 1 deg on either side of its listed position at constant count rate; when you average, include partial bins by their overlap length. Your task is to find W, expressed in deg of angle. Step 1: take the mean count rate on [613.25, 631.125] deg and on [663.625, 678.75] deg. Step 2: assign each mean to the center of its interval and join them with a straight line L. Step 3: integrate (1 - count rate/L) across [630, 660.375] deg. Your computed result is 10.0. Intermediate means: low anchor 1.49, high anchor 1.99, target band 1.17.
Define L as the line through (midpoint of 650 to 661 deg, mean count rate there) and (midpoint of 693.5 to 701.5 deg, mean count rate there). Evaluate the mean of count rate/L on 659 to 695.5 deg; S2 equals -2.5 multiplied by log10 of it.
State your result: -0.09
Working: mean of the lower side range 1.73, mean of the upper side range 1.79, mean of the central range 1.91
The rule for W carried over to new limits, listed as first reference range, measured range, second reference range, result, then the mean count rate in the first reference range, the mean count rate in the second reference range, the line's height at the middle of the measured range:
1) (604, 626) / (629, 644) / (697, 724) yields 7.5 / 1.65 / 1.69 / 1.66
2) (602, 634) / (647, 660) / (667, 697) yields 0.9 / 1.49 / 1.85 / 1.69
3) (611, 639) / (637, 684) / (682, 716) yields -2.7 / 1.31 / 1.75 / 1.52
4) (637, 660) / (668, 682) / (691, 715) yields -3.9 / 1.25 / 1.73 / 1.49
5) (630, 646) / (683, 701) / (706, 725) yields -4.9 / 0.826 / 1.67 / 1.41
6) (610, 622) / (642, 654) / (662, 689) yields 4.4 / 1.75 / 1.93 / 1.85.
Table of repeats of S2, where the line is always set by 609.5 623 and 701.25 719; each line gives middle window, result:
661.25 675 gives -0.201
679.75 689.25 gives -0.066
